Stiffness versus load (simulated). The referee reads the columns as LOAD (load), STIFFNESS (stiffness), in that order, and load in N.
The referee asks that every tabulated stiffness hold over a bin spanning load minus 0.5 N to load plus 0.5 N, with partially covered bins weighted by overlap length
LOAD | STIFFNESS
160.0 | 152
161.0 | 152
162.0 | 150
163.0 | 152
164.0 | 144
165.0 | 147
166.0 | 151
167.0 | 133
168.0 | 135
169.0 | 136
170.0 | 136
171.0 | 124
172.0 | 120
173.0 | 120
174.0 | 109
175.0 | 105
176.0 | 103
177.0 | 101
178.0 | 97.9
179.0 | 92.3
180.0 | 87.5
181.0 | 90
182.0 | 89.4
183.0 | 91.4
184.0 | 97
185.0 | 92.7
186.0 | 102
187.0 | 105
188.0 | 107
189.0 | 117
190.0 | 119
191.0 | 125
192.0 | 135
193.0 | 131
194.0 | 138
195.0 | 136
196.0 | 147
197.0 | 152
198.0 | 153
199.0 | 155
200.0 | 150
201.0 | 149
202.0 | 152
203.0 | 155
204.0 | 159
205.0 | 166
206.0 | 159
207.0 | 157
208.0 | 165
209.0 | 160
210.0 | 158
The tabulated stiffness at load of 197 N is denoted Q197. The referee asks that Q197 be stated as 152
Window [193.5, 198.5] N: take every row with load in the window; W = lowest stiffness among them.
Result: 136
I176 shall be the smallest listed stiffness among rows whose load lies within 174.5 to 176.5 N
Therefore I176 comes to 103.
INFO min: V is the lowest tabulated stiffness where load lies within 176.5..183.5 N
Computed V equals 87.5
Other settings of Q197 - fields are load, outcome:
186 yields 102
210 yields 158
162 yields 150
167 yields 133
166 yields 151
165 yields 147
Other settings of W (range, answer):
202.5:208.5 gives 155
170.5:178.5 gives 97.9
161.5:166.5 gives 144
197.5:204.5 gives 149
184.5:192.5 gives 92.7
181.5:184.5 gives 89.4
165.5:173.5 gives 120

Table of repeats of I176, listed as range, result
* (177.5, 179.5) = 92.3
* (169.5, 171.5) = 124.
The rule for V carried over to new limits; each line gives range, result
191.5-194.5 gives 131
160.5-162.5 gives 150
